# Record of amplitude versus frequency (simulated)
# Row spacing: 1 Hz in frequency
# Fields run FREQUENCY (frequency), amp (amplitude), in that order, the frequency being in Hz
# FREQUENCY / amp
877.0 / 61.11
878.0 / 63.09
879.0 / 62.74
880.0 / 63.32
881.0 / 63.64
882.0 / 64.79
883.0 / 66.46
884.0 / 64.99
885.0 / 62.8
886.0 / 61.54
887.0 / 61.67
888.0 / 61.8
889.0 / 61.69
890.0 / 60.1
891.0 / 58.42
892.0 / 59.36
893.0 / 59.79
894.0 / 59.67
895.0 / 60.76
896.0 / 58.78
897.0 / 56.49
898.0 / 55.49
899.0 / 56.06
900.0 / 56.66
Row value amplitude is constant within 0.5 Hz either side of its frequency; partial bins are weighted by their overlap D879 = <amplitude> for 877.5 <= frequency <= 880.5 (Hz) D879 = 63.1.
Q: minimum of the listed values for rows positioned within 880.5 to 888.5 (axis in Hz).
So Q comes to 61.54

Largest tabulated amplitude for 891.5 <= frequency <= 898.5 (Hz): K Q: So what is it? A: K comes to 60.76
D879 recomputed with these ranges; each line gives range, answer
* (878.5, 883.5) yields 64.2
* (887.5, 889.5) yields 61.7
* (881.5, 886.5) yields 64.1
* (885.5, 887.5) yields 61.6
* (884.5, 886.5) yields 62.2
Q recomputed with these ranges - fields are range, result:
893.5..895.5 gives 59.67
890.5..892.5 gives 58.42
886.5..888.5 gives 61.67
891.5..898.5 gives 55.49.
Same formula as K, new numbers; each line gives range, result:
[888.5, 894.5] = 61.69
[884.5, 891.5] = 62.8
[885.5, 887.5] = 61.67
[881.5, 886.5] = 66.46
